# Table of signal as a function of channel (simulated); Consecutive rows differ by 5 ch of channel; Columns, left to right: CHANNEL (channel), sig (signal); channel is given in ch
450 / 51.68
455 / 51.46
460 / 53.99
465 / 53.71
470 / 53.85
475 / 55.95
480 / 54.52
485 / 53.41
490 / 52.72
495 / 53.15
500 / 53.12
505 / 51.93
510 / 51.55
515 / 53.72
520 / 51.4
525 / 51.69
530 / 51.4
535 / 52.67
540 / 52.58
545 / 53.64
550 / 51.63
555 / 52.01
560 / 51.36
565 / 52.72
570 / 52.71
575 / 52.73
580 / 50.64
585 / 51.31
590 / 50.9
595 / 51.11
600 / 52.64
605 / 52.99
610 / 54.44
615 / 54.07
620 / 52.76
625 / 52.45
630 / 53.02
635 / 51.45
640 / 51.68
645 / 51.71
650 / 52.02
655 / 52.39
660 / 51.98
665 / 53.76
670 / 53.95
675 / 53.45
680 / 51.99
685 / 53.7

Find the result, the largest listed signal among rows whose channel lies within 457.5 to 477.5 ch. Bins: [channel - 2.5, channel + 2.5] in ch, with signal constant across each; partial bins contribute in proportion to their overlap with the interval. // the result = 55.95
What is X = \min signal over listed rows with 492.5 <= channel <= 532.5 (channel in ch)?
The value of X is 51.4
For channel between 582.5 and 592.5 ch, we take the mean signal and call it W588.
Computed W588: 51.1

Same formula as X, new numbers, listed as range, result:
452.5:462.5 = 51.46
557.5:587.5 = 50.64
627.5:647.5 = 51.45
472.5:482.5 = 54.52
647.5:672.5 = 51.98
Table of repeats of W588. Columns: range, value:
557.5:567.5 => 52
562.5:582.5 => 52.2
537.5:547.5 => 53.1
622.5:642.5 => 52.1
